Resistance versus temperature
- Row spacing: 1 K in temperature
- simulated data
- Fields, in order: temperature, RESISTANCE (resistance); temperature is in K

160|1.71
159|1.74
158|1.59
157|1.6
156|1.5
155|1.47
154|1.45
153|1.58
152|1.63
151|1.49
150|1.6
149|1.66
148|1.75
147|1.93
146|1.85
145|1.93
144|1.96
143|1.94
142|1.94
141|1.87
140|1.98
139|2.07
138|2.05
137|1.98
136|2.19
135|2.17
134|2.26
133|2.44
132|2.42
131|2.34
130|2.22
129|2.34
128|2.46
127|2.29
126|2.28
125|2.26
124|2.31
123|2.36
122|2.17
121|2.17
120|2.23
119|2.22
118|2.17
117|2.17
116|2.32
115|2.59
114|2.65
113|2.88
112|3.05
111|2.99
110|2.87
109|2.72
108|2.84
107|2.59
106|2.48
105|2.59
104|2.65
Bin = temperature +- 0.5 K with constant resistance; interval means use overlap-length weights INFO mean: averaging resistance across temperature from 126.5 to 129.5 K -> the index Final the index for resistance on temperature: 2.36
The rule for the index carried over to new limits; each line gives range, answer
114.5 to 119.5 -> 2.29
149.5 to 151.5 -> 1.54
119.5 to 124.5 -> 2.25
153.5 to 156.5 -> 1.47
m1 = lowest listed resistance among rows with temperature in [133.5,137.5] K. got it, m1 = 1.98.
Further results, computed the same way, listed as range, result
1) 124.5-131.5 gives 2.22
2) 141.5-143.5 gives 1.94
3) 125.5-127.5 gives 2.28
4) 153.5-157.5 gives 1.45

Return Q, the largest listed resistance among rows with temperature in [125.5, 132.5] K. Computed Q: 2.46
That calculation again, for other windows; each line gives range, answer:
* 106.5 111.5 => 2.99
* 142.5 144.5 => 1.96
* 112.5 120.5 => 2.88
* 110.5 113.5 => 3.05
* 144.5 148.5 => 1.93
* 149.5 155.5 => 1.63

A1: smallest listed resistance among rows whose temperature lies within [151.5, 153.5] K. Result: 1.58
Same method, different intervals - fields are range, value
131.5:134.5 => 2.26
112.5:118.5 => 2.17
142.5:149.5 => 1.66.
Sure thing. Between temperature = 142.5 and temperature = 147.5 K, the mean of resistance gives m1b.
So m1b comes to 1.92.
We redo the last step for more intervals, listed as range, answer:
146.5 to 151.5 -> 1.69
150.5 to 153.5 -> 1.57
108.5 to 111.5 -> 2.86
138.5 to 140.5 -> 2.02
